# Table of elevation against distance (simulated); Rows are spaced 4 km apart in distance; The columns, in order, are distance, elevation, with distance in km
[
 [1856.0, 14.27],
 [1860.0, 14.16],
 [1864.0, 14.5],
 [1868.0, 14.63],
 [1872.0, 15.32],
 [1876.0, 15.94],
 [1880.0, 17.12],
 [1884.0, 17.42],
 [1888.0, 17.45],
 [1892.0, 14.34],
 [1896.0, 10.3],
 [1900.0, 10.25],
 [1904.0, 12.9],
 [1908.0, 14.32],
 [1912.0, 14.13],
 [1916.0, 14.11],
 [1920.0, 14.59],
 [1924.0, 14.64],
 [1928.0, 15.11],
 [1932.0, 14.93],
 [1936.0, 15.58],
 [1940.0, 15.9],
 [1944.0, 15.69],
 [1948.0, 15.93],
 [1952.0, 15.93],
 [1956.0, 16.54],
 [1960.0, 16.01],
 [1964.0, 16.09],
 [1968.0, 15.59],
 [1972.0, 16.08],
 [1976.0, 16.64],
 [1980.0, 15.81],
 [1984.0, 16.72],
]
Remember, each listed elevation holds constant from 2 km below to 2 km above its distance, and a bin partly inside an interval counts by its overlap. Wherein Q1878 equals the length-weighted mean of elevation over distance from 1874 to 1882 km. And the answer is 16.5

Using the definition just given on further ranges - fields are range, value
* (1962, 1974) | 15.9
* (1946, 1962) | 16.1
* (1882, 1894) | 16.4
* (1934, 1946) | 15.7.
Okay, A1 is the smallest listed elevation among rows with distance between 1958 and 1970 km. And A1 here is 15.59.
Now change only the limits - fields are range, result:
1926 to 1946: 14.93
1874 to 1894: 14.34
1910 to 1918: 14.11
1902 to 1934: 12.9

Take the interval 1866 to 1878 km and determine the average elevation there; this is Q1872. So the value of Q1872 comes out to 15.3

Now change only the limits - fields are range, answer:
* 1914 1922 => 14.3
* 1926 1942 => 15.4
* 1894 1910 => 11.9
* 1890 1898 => 12.3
